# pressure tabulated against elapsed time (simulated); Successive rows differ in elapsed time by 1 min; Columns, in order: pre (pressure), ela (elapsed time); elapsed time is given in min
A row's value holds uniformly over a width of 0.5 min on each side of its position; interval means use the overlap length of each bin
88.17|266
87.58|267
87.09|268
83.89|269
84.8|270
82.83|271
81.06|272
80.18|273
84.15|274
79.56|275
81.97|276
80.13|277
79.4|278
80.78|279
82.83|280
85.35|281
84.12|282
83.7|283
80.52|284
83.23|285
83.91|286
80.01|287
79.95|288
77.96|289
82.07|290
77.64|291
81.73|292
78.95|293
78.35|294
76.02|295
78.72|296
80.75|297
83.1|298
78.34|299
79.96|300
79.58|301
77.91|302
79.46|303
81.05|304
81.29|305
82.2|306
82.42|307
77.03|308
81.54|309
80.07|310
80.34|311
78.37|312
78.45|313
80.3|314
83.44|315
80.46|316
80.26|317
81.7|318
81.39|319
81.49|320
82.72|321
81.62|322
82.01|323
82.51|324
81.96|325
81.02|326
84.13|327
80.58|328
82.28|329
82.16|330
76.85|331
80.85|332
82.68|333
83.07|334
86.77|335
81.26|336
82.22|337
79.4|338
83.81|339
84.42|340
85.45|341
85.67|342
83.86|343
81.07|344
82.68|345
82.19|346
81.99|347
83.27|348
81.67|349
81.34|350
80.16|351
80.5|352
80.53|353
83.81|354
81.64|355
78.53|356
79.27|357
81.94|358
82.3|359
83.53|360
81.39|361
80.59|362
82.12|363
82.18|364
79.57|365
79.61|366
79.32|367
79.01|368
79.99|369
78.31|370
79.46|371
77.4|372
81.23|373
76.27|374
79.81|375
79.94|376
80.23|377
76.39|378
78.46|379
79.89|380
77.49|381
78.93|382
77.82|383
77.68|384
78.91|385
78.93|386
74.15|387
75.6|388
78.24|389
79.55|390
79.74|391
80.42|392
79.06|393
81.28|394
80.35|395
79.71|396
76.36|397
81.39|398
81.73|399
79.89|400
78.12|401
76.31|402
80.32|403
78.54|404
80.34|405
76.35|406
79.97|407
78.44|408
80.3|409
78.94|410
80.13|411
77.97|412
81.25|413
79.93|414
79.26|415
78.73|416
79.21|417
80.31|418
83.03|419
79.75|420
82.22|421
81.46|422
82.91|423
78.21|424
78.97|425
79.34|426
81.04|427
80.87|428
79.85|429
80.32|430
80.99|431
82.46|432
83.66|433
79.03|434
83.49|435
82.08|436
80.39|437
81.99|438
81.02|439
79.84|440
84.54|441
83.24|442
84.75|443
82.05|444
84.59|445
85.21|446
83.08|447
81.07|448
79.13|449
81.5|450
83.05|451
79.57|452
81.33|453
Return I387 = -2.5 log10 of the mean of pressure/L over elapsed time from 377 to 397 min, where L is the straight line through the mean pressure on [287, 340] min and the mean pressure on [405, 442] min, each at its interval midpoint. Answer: 0.03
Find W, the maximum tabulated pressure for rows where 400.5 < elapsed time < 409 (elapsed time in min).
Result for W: 80.34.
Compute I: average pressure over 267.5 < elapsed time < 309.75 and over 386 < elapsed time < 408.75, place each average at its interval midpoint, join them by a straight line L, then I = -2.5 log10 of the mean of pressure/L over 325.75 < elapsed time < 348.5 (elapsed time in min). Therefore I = -0.03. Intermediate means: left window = 81.1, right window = 78.9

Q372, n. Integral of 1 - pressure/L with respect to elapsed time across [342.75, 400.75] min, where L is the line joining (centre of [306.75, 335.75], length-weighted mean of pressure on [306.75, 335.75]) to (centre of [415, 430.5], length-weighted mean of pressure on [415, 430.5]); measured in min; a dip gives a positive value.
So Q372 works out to 0.64 min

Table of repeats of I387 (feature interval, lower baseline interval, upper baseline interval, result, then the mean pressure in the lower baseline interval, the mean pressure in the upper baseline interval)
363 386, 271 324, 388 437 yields 0.02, 80.8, 80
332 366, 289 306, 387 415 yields -0.04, 79.7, 79.2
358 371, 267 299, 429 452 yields 0.01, 81.5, 82.1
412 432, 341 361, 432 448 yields 0.03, 82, 82.5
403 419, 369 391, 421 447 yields 0.01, 78.4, 81.7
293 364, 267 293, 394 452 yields 0.00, 82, 80.7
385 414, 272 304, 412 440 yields 0.02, 80.7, 80.7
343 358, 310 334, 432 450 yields 0.00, 81.2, 82.3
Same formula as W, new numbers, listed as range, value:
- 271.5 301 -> 85.35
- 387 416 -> 81.73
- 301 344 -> 86.77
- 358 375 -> 83.53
